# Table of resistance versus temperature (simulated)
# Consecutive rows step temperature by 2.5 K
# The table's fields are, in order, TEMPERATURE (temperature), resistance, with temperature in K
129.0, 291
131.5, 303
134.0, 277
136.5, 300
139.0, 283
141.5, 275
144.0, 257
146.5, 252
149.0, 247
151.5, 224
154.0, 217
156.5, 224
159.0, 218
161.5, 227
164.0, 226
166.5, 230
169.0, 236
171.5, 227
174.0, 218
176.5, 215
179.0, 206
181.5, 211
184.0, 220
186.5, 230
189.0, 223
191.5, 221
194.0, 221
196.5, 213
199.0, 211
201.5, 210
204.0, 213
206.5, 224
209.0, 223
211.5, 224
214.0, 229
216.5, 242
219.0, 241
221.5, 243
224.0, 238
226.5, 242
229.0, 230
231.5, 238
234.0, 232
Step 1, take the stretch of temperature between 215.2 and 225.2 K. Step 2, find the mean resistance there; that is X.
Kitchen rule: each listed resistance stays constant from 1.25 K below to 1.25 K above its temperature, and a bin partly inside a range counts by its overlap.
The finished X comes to 241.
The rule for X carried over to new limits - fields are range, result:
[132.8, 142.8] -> 284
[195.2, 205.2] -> 212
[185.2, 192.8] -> 225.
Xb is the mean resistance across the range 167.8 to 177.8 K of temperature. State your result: 224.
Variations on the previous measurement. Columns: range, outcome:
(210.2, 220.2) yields 234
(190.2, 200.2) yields 217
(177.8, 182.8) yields 209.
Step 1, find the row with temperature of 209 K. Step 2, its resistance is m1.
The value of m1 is 223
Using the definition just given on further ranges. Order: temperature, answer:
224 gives 238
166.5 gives 230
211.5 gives 224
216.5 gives 242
